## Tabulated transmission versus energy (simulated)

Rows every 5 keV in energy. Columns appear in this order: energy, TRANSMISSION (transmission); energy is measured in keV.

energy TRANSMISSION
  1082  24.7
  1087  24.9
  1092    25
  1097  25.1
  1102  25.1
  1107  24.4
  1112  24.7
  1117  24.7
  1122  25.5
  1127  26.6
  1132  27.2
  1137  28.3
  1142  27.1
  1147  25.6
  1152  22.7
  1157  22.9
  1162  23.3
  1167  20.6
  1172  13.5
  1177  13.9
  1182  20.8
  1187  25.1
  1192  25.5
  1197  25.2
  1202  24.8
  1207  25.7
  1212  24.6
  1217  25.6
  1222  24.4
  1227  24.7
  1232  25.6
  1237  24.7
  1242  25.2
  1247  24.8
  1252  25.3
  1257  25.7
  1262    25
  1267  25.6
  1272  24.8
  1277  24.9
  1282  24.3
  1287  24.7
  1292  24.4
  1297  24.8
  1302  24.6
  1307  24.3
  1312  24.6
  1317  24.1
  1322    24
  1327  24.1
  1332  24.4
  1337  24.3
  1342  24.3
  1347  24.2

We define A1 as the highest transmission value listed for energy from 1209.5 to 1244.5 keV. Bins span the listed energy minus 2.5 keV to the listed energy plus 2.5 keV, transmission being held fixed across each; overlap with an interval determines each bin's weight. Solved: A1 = 25.6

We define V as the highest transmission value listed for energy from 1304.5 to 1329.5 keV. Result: 24.6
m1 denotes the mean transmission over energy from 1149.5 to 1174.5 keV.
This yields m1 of 20.6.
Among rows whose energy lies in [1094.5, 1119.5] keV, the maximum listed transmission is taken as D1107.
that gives 25.1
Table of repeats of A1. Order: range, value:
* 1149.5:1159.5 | 22.9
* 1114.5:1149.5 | 28.3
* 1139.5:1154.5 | 27.1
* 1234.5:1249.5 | 25.2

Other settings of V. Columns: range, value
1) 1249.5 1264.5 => 25.7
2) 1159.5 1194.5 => 25.5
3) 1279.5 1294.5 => 24.7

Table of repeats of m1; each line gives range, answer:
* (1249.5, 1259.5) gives 25.5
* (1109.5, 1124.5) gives 25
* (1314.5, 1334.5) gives 24.1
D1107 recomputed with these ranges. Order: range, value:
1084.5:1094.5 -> 25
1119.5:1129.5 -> 26.6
